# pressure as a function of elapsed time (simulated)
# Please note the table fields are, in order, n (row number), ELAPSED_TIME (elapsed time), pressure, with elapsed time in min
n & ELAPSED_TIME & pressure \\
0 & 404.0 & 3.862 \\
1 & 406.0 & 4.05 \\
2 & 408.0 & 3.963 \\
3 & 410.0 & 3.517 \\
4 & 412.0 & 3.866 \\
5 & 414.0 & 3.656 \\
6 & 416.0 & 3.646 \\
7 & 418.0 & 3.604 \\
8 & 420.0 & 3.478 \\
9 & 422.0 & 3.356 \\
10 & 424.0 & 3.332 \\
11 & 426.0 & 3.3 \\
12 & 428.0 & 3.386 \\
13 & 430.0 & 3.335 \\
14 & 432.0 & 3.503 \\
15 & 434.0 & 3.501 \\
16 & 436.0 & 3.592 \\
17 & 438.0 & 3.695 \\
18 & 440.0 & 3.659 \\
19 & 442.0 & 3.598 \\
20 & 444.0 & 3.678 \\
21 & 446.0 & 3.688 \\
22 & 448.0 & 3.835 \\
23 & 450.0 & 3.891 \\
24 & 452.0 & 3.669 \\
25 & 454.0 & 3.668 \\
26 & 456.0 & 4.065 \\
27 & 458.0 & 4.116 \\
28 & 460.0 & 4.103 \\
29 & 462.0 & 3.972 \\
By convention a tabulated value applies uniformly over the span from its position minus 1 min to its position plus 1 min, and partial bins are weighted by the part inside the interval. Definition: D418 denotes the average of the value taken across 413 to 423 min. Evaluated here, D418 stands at 3.55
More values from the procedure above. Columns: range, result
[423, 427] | 3.32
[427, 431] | 3.36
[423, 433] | 3.37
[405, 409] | 4.01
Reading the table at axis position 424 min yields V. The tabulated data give 3.332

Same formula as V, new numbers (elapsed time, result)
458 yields 4.116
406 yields 4.05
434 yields 3.501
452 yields 3.669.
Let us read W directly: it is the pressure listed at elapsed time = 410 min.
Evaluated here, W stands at 3.517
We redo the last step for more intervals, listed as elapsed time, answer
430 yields 3.335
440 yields 3.659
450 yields 3.891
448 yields 3.835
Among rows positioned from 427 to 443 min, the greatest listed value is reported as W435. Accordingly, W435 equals 3.695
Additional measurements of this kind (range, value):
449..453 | 3.891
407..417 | 3.963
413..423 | 3.656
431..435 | 3.503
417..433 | 3.604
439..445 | 3.678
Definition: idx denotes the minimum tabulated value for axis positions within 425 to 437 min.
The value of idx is 3.3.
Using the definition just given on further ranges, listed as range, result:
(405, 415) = 3.517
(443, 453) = 3.669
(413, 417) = 3.646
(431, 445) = 3.501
